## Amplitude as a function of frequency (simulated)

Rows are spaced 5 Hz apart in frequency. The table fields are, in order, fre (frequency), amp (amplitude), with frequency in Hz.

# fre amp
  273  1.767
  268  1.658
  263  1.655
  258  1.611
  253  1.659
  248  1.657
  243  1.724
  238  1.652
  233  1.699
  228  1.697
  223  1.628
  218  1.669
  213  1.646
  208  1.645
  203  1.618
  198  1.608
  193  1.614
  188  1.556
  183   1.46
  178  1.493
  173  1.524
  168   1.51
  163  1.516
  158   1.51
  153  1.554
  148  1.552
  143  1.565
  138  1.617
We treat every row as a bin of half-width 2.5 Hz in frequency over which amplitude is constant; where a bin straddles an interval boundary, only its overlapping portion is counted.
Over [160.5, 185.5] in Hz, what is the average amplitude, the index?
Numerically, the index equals 1.5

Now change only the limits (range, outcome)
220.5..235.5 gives 1.67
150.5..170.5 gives 1.52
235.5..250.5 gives 1.68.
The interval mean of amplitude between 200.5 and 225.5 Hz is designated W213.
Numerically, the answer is 1.64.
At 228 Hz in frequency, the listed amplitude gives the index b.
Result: 1.697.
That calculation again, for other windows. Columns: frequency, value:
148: 1.552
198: 1.608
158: 1.51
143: 1.565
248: 1.657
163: 1.516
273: 1.767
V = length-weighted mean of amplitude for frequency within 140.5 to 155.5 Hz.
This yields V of 1.56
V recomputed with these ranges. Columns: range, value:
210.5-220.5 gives 1.66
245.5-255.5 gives 1.66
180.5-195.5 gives 1.54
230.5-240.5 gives 1.68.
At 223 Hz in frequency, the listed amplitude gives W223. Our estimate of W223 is 1.628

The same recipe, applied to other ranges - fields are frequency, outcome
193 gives 1.614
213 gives 1.646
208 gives 1.645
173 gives 1.524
